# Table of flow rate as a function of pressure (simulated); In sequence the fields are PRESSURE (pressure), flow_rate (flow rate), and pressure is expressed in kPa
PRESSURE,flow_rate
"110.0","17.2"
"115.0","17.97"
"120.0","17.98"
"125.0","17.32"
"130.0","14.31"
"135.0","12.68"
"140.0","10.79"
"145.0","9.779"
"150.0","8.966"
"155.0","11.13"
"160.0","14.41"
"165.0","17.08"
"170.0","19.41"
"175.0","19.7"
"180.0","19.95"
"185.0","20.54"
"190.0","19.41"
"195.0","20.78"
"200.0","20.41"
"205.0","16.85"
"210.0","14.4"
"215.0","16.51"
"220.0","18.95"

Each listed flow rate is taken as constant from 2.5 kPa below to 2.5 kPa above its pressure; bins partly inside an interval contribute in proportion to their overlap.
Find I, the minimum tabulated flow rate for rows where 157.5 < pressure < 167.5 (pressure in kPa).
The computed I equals 14.41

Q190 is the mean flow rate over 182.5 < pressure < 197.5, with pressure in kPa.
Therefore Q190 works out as 20.2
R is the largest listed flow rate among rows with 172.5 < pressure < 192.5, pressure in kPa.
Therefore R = 20.54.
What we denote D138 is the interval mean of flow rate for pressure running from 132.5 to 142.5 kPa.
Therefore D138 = 11.7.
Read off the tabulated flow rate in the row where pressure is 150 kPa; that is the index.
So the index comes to 8.966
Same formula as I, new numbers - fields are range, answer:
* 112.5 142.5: 10.79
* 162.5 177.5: 17.08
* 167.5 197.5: 19.41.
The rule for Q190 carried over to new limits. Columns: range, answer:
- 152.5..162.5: 12.8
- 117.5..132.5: 16.5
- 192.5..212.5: 18.1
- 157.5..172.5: 17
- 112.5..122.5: 18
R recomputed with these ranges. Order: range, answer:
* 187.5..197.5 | 20.78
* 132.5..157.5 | 12.68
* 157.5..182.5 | 19.95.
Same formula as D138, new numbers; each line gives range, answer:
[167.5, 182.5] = 19.7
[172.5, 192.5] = 19.9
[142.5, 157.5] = 9.96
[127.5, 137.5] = 13.5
